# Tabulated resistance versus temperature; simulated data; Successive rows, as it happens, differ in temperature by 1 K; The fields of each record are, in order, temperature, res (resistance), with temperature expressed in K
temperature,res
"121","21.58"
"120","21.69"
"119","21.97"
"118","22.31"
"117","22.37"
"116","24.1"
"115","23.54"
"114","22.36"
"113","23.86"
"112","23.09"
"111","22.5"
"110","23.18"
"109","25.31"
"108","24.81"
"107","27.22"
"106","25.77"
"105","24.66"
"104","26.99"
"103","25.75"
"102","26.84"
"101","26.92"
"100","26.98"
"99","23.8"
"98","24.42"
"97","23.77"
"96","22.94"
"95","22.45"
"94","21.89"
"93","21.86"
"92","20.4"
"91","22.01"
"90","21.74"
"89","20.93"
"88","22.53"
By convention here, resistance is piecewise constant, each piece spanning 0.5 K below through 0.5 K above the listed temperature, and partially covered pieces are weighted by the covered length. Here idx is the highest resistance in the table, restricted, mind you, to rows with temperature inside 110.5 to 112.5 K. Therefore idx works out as 23.09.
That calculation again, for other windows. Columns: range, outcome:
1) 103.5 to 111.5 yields 27.22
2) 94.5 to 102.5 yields 26.98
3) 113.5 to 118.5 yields 24.1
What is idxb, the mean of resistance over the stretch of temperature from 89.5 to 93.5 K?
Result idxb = 21.5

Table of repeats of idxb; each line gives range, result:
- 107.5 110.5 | 24.4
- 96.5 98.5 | 24.1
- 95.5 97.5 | 23.4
